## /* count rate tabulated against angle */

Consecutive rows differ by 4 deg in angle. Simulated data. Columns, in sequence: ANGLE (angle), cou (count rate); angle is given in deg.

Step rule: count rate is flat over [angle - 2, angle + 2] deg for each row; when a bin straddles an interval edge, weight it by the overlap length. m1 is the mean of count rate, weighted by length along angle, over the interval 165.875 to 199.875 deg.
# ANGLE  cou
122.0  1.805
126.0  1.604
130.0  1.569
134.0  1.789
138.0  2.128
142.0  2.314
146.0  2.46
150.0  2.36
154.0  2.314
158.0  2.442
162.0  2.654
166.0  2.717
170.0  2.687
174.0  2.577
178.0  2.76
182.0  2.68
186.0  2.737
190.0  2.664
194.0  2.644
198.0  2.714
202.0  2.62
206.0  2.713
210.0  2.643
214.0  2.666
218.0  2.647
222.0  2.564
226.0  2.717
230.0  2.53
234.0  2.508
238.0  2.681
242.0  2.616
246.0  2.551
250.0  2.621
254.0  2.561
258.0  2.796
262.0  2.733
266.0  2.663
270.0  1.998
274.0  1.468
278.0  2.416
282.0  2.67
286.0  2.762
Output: 2.68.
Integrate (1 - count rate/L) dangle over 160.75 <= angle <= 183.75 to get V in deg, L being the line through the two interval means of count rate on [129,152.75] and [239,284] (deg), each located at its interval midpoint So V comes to -4.8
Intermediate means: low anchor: 2.13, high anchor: 2.47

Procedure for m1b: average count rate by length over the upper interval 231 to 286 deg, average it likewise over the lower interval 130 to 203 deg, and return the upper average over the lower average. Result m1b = 1.00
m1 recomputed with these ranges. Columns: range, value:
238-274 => 2.51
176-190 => 2.72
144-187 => 2.58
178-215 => 2.68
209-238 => 2.61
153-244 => 2.63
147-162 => 2.42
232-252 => 2.6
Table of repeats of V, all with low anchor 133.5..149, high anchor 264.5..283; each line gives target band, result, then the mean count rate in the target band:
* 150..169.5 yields -2.7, 2.53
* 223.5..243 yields -3.5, 2.61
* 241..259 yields -3.3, 2.62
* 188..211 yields -4.7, 2.67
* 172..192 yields -4.2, 2.68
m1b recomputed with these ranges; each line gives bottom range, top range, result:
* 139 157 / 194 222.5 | 1.13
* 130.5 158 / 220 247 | 1.18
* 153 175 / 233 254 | 1.01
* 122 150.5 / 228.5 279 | 1.24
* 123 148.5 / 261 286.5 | 1.19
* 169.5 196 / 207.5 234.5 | 0.98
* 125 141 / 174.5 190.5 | 1.49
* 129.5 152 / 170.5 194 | 1.25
